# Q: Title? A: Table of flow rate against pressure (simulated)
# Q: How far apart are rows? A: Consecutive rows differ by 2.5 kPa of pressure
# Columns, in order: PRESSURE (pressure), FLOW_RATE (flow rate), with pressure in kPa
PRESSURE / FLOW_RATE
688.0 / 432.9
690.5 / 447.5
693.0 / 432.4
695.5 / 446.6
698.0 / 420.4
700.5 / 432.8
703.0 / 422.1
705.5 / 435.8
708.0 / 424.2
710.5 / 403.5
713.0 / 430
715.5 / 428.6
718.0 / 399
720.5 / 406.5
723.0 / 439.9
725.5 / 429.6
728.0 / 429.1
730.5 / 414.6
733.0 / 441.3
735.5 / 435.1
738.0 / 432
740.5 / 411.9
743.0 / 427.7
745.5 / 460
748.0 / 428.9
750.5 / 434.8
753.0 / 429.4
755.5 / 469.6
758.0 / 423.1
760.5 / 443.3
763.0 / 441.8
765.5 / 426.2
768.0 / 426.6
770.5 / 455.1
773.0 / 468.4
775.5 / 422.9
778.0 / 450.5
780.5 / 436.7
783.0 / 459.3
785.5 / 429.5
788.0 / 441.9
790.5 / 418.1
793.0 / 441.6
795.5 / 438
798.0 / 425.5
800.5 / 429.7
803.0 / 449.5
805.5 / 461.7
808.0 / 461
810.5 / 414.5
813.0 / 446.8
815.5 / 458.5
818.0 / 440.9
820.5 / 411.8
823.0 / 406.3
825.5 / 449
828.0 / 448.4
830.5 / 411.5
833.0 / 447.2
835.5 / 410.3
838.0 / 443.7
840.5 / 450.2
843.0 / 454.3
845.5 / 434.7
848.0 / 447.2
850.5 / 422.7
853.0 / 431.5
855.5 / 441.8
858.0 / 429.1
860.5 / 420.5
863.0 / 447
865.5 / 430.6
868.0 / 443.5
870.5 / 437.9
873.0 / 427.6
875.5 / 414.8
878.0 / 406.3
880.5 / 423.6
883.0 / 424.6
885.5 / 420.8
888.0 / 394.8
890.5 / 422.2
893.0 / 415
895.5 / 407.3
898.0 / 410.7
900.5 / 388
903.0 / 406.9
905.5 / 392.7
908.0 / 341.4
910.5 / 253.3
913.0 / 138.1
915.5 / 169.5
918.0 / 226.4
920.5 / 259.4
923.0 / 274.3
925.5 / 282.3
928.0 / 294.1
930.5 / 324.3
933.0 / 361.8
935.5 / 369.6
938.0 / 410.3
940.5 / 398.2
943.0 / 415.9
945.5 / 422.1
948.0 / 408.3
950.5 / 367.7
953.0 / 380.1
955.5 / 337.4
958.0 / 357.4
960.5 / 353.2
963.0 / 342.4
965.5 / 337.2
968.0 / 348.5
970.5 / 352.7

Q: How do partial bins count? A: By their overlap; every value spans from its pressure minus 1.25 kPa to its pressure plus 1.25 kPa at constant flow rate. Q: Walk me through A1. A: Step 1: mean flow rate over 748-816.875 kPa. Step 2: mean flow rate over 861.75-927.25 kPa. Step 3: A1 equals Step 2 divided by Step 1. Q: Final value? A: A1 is 0.82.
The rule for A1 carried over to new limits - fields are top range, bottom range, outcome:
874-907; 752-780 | 0.93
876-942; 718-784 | 0.80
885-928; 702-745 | 0.77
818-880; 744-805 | 0.98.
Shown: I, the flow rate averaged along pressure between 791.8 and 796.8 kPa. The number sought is 440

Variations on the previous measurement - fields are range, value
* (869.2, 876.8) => 427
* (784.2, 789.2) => 436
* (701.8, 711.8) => 421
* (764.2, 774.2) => 444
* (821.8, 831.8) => 429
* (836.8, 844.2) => 449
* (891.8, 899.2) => 411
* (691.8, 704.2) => 431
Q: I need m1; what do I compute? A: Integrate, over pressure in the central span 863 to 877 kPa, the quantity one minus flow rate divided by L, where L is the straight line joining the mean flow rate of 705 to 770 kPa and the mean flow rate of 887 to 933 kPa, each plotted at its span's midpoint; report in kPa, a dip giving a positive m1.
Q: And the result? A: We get -3.38 kPa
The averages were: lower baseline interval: 430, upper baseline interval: 323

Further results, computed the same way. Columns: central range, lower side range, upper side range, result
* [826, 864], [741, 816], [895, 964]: -3.9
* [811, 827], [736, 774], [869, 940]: -1.3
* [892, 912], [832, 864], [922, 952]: 0.9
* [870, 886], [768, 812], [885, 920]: -2.7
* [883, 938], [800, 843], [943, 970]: 8.0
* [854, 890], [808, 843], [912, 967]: -3.1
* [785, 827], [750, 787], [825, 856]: 0.2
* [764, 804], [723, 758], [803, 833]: -0.2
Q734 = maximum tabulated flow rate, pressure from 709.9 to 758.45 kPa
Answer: 469.6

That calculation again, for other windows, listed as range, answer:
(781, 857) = 461.7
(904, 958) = 422.1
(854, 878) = 447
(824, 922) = 454.3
